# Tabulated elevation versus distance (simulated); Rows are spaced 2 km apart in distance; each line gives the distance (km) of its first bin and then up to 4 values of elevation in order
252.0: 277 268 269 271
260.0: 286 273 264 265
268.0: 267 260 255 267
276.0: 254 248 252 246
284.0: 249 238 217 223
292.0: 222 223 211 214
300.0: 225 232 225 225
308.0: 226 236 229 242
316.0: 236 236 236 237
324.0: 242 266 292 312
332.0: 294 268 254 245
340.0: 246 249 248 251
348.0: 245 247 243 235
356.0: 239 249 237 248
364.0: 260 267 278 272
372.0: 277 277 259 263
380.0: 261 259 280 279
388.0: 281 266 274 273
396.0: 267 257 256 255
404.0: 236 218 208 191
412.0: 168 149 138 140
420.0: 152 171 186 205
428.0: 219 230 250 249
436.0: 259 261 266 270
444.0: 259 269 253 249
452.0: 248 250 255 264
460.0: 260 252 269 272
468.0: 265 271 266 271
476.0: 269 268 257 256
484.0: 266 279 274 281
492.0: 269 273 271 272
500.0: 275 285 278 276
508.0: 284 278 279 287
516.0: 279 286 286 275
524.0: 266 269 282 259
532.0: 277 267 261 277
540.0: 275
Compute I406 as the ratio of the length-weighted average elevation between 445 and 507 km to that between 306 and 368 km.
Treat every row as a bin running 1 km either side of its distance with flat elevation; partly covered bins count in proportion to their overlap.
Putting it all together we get 1.06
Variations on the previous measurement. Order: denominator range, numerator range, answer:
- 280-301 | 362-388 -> 1.18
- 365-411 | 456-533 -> 1.05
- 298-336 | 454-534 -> 1.10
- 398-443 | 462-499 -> 1.26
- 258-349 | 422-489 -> 1.03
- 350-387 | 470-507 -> 1.04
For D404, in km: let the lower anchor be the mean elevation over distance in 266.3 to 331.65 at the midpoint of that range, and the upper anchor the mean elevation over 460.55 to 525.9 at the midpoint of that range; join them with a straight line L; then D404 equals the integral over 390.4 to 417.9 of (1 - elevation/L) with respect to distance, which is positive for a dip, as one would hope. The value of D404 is 4.1 km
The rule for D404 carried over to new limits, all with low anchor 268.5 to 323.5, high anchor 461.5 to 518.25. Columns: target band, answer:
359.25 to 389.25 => -1.9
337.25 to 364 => 0.1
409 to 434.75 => 7.2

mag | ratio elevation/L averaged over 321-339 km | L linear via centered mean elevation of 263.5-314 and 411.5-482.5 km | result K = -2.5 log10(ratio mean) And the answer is -0.13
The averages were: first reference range 239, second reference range 237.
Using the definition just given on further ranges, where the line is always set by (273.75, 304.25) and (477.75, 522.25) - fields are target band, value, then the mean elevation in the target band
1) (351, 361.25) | 0.027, 241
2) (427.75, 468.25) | 0.038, 256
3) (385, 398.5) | -0.073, 272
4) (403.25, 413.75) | 0.276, 200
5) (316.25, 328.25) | -0.035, 248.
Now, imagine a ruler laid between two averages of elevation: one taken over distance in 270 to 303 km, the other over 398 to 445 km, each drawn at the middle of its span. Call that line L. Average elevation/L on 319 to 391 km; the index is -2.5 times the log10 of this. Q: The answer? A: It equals -0.15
